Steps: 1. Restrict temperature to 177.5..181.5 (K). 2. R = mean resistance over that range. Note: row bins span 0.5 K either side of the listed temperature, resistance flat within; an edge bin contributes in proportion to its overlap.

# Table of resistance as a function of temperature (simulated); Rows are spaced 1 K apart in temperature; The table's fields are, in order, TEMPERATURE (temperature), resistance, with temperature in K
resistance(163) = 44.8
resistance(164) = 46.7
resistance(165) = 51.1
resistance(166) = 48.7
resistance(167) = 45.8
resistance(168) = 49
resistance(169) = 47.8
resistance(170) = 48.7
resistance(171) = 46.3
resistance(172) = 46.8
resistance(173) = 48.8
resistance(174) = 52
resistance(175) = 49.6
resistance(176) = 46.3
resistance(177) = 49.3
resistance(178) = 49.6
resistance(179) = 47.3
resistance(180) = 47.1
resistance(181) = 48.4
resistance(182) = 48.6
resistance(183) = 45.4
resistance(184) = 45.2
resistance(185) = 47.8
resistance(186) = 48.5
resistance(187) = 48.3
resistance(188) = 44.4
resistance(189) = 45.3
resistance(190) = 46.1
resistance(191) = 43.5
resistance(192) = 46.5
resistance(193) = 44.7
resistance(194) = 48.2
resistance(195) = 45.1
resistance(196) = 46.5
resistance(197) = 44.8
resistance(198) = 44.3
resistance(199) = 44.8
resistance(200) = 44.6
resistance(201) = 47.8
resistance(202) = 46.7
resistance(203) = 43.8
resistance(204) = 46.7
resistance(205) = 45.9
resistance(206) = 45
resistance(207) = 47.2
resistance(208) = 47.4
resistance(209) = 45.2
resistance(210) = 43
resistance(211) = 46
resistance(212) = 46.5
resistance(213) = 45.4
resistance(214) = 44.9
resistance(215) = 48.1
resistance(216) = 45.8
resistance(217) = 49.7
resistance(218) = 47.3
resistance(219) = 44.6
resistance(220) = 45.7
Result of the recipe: 48.1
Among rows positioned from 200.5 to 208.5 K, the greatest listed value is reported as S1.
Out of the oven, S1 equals 47.8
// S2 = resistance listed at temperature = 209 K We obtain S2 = 45.2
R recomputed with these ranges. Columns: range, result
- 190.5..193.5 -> 44.9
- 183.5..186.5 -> 47.2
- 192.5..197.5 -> 45.9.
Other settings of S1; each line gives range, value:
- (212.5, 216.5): 48.1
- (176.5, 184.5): 49.6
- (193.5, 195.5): 48.2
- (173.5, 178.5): 52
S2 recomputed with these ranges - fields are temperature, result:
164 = 46.7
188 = 44.4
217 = 49.7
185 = 47.8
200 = 44.6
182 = 48.6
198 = 44.3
